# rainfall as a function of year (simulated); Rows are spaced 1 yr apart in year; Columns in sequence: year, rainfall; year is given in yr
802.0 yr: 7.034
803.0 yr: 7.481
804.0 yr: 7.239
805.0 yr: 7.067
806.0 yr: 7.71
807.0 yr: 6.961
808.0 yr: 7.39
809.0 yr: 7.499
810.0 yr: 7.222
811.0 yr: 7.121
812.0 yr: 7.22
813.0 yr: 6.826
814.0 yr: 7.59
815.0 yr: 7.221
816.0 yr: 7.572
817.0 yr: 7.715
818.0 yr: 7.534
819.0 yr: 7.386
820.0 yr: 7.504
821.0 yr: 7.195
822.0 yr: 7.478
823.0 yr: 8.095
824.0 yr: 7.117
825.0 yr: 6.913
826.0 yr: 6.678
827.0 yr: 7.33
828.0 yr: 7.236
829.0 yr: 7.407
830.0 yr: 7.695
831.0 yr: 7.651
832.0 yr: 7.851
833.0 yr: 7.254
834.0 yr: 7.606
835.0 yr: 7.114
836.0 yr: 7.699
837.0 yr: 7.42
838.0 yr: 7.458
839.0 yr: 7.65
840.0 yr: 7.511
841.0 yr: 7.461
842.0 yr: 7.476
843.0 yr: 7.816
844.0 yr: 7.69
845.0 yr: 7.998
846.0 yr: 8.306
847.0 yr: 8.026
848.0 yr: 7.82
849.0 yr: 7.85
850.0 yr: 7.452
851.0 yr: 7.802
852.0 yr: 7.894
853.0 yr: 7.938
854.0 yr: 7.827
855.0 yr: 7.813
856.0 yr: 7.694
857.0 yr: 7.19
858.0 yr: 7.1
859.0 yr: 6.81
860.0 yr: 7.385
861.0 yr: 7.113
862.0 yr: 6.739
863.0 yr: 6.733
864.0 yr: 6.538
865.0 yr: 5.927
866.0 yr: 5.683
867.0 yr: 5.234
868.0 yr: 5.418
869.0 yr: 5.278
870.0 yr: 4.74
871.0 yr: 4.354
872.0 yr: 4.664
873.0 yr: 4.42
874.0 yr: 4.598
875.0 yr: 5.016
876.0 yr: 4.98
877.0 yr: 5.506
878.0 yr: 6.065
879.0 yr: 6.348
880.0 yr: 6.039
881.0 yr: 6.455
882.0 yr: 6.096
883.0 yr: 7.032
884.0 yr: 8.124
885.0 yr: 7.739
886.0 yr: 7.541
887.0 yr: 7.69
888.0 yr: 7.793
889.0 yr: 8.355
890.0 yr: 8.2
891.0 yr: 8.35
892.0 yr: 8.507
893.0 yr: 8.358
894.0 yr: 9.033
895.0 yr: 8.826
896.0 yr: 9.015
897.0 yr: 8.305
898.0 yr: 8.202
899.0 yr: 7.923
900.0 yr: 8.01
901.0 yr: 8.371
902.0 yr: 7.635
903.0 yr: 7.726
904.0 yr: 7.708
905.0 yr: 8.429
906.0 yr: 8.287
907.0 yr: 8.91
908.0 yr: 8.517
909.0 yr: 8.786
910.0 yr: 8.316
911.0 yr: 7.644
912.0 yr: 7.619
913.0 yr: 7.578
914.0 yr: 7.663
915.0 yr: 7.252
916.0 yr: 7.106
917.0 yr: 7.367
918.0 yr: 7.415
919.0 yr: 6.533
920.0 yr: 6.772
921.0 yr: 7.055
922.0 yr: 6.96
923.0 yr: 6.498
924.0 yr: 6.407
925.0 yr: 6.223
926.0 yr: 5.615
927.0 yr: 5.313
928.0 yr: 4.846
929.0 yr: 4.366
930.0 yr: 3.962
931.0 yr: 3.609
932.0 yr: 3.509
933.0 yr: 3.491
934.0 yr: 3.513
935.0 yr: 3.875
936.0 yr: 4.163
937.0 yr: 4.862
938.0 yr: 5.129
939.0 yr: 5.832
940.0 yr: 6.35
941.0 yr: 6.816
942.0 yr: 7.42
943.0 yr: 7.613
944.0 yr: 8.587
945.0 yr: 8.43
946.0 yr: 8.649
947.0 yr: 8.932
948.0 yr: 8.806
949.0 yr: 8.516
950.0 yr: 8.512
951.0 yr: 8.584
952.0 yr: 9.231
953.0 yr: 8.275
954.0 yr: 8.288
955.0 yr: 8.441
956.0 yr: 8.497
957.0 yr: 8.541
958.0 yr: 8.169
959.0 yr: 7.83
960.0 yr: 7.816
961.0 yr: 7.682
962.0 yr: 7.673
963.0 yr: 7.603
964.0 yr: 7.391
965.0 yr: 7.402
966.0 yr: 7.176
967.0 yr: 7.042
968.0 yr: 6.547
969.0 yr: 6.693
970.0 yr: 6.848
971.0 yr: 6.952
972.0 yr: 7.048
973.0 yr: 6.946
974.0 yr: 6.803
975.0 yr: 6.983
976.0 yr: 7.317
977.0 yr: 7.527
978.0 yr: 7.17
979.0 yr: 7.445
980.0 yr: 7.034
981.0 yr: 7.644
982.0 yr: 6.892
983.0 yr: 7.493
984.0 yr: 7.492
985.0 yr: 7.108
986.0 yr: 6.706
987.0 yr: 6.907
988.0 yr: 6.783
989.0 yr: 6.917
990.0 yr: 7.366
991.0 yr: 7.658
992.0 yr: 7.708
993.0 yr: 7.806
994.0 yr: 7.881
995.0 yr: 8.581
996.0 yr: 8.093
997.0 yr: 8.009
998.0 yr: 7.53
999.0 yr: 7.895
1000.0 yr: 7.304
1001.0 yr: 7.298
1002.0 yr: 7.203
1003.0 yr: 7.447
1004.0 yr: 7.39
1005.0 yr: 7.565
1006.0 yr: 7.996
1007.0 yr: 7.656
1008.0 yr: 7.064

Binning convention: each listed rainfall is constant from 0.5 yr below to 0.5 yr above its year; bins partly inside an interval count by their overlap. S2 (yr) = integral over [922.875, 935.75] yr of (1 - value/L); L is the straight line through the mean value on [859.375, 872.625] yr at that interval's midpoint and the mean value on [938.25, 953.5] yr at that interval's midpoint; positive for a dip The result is 4.92 yr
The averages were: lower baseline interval 5.83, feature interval 4.65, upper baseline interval 7.99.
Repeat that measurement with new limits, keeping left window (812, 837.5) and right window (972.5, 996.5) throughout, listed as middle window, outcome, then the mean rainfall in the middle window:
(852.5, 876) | 3.91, 6.16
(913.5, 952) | 4.93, 6.42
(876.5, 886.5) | 0.93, 6.69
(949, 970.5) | -1.42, 7.84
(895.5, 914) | -1.96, 8.15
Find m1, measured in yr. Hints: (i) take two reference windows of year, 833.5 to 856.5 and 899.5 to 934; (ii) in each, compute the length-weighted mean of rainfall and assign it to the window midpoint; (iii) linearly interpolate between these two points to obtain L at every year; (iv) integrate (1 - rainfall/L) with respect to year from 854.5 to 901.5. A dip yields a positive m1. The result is 2.40 yr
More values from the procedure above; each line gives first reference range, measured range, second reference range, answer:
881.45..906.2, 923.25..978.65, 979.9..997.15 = 6.0 yr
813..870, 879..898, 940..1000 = -1.1 yr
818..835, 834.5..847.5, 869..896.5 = -0.8 yr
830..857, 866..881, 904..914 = 5.1 yr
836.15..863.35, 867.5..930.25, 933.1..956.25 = 3.2 yr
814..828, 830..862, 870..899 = -1.7 yr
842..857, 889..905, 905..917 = -0.7 yr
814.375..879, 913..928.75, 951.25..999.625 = 1.5 yr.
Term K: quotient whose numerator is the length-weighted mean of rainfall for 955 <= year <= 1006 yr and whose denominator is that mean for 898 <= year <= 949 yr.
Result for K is 1.1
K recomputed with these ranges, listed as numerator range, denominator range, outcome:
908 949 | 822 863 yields 0.86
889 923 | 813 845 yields 1.06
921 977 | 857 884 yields 1.15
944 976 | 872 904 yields 1.08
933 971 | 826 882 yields 1.07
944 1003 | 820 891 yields 1.09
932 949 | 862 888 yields 1.07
